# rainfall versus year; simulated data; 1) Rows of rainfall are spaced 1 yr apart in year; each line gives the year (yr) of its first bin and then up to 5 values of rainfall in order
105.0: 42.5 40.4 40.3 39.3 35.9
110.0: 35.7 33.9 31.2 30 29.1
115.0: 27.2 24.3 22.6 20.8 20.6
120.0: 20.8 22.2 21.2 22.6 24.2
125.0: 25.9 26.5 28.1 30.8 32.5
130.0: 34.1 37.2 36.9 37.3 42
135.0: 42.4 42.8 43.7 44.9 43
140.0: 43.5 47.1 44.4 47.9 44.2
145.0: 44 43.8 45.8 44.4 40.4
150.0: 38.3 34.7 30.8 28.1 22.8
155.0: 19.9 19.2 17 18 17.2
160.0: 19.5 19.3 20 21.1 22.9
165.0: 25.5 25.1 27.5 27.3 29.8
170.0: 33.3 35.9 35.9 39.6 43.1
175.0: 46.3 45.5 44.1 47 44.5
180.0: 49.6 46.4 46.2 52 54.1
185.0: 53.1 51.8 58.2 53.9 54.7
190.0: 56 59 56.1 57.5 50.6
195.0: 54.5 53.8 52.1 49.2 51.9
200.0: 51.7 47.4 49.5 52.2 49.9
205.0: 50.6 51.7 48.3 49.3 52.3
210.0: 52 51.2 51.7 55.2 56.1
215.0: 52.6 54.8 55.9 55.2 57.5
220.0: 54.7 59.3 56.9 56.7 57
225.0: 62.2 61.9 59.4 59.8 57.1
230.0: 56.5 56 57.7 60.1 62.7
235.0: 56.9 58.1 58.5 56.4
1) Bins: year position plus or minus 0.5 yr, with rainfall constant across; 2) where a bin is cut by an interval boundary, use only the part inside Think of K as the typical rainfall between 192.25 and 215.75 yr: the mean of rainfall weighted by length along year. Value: 51.9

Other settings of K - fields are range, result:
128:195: 39.2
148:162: 25.5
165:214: 47.7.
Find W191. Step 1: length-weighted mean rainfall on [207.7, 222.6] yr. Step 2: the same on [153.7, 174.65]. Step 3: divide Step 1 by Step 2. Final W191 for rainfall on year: 2.1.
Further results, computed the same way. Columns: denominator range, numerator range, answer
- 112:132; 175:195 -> 1.93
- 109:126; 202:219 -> 2.01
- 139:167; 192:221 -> 1.68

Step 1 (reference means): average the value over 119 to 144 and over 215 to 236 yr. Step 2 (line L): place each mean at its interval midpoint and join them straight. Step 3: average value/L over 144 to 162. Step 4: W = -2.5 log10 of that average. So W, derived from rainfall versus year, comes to 0.314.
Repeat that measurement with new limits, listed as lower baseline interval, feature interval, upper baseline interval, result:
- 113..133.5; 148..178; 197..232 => 0.30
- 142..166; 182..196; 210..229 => -0.23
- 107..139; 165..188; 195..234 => 0.07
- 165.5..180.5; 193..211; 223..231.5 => -0.05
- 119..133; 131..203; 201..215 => -0.03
